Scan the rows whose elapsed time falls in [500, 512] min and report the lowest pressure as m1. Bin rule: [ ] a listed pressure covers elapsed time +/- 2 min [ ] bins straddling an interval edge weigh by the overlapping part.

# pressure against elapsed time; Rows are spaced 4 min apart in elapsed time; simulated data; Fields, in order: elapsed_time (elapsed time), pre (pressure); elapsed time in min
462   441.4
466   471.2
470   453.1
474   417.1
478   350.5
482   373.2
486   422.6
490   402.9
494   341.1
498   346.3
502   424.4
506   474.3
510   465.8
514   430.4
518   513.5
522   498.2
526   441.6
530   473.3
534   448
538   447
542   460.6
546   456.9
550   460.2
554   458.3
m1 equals 424.4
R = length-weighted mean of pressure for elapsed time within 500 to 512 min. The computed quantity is 455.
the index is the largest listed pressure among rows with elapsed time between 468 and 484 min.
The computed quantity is 453.1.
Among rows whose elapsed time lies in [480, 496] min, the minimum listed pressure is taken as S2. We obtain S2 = 341.1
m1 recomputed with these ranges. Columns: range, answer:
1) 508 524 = 430.4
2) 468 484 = 350.5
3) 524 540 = 441.6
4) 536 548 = 447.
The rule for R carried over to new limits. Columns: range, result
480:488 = 398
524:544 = 454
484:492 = 413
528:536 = 461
